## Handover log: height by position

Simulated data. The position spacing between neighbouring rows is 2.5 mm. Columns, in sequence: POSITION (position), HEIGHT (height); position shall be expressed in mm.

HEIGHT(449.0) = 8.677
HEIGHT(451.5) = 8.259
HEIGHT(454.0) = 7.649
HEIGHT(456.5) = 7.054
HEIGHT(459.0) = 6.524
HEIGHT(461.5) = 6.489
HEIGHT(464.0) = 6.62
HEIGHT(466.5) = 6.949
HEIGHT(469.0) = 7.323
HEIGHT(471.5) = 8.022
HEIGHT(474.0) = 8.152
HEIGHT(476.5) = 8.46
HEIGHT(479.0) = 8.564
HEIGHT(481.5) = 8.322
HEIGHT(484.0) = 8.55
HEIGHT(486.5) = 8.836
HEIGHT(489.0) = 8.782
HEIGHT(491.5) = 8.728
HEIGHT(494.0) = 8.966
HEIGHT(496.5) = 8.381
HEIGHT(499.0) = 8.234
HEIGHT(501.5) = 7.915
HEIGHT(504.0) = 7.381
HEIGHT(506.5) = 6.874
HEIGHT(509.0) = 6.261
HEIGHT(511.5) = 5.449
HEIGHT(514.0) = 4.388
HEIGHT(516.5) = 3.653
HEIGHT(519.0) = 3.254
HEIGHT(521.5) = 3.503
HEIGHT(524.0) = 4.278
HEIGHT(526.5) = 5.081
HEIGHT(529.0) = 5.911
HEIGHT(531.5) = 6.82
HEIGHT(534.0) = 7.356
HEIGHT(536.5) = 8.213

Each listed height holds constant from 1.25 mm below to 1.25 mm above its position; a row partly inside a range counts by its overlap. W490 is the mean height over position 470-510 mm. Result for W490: 8.16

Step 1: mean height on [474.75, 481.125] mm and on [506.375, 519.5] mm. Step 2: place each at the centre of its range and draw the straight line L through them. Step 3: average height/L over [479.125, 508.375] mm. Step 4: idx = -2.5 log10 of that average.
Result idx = -0.21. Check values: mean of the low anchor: 8.46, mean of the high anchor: 4.92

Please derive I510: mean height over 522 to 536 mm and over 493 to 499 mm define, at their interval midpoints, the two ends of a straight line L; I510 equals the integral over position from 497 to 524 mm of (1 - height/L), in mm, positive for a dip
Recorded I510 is 6.6 mm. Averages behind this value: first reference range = 8.57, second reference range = 5.89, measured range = 5.7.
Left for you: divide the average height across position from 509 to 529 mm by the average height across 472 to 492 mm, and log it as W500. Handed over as 0.52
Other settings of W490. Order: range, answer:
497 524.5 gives 5.67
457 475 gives 7.14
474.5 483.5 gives 8.43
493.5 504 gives 8.21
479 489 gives 8.6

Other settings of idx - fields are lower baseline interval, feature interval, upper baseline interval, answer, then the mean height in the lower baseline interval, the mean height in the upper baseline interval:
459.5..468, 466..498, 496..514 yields -0.22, 6.69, 6.97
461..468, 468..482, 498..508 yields -0.17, 6.73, 7.55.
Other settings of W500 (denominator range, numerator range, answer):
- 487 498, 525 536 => 0.73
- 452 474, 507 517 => 0.72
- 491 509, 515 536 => 0.64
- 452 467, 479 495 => 1.25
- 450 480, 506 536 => 0.70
